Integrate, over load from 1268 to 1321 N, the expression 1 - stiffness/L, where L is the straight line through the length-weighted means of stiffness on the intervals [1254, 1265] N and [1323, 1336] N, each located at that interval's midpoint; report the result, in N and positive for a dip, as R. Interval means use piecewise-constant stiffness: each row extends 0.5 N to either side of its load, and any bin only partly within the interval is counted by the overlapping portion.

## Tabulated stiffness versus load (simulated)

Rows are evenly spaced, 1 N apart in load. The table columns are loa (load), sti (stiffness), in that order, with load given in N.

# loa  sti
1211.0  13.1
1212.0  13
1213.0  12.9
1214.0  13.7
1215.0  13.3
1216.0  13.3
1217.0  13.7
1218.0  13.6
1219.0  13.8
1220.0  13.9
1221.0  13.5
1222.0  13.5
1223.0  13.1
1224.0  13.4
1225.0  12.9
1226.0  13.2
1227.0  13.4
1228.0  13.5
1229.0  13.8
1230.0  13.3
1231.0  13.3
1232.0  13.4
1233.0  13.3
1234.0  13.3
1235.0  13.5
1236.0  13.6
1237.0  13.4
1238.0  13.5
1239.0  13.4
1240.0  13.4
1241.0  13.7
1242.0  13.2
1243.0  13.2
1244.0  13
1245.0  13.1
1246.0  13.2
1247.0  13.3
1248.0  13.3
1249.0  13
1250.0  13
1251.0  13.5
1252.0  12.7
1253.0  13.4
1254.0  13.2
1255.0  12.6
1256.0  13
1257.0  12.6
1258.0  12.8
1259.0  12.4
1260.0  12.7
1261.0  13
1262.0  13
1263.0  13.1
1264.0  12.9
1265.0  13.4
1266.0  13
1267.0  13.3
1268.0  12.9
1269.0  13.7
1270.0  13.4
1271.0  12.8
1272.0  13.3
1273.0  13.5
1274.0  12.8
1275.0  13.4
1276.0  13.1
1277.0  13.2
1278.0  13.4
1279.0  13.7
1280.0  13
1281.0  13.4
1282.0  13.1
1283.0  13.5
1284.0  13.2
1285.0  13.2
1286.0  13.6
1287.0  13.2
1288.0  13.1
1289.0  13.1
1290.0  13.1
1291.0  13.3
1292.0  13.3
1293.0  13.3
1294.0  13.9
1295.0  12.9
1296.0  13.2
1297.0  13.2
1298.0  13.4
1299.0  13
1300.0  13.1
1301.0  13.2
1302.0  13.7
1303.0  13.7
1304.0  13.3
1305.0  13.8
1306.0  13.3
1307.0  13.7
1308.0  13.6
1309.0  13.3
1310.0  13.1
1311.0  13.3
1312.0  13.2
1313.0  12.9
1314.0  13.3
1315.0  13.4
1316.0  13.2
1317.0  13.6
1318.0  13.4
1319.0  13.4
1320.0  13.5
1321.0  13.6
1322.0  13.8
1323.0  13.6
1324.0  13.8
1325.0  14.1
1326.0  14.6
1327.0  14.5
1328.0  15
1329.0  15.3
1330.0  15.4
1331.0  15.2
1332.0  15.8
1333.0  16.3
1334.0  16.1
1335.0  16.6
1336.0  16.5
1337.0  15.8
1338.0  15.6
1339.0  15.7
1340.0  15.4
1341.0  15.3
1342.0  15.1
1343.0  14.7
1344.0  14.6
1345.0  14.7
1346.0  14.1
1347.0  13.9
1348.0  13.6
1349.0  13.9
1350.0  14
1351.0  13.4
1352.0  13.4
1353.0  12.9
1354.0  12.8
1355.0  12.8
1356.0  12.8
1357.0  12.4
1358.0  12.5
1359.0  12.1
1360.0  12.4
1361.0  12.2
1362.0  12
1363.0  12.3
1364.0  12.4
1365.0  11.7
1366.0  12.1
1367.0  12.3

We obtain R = 2.7 N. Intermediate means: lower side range 12.9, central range 13.3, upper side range 15.2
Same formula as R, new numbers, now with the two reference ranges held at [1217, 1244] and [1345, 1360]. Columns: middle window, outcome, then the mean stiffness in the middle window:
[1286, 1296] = 0.0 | 13.3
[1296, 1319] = -0.1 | 13.3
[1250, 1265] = 0.5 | 12.9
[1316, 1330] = -0.8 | 14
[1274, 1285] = 0.1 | 13.3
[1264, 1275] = 0.1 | 13.2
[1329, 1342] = -2.5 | 15.8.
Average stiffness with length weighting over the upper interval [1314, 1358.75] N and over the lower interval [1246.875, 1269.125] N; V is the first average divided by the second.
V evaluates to 1.10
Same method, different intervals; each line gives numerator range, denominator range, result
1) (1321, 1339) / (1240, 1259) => 1.16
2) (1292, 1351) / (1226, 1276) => 1.07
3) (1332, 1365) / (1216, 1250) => 1.05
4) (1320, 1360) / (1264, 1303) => 1.08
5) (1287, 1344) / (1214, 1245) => 1.05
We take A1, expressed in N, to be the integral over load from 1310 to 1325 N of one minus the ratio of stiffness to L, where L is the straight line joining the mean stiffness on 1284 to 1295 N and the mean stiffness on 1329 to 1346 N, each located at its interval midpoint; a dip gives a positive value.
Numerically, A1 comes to 1.2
